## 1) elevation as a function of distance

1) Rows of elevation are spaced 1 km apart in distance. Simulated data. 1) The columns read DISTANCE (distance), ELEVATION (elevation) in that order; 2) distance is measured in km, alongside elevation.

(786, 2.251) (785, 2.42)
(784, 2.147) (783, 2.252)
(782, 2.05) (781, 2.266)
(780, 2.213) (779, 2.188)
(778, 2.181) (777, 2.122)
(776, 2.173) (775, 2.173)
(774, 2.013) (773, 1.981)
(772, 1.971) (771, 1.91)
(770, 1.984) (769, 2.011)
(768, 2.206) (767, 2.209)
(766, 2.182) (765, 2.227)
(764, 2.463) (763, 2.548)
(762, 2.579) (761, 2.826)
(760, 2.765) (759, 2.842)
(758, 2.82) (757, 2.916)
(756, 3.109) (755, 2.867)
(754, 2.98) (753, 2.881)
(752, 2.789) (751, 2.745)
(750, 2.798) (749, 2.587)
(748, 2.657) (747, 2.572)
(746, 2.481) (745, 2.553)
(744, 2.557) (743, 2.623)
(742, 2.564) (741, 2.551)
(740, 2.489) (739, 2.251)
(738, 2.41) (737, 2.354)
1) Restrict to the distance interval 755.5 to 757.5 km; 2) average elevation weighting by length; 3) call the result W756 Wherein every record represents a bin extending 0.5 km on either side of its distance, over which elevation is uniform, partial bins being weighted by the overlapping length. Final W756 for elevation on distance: 3.01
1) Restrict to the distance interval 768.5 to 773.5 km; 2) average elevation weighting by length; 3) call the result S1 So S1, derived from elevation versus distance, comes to 1.97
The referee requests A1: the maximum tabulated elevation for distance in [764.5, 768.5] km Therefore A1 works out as 2.227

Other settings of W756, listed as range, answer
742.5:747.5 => 2.56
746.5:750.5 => 2.65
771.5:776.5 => 2.06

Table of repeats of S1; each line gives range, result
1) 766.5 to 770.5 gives 2.1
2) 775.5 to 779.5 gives 2.17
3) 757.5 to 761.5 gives 2.81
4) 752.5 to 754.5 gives 2.93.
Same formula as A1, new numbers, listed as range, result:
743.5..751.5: 2.798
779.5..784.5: 2.266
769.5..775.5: 2.173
